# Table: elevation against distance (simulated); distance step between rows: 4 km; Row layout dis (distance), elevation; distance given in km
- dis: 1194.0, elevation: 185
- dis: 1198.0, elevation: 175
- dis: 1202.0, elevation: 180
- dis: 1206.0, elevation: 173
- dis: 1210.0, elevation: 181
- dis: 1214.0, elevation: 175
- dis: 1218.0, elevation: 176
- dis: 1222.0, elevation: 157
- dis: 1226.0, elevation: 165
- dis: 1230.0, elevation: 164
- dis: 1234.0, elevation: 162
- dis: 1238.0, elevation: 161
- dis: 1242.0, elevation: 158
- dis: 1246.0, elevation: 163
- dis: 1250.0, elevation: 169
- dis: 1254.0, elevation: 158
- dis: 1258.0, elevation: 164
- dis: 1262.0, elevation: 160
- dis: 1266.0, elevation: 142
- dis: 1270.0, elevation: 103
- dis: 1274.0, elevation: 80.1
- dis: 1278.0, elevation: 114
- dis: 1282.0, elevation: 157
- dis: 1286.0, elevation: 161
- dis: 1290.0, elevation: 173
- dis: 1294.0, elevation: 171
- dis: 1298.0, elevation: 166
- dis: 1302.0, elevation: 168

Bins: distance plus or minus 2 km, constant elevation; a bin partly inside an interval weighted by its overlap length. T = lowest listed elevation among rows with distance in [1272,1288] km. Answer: 80.1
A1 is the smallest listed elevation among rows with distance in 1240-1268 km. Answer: 142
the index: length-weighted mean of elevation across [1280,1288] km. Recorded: 159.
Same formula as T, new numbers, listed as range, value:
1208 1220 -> 175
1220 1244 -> 157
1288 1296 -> 171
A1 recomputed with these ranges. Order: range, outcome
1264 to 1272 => 103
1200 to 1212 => 173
